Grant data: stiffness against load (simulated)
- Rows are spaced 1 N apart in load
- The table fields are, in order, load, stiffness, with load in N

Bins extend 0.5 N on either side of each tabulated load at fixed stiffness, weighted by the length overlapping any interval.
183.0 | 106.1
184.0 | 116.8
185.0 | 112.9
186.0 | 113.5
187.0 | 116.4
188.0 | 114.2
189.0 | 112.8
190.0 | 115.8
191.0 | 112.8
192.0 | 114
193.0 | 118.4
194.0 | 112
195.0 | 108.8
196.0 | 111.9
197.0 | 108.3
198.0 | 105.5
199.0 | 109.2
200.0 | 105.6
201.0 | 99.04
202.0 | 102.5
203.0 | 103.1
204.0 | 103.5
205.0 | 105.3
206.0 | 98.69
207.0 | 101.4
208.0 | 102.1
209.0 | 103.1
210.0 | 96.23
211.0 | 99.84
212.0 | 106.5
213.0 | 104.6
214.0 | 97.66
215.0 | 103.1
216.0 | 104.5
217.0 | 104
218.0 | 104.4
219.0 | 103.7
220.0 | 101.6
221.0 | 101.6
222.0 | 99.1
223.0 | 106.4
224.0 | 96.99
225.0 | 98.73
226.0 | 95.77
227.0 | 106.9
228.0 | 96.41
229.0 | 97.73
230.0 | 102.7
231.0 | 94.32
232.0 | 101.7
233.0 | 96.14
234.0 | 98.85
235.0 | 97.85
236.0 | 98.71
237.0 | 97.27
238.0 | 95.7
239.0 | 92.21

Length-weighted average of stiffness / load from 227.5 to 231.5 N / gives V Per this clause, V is 97.8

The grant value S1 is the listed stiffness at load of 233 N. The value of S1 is 96.14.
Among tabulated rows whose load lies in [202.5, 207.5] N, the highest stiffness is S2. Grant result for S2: 105.3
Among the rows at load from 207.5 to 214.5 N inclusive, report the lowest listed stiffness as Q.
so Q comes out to 96.23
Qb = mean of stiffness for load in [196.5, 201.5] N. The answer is 106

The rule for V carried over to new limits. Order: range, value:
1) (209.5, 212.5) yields 101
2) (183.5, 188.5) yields 115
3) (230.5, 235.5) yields 97.8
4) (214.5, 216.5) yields 104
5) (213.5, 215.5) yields 100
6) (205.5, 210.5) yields 100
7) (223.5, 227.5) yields 99.6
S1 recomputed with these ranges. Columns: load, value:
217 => 104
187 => 116.4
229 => 97.73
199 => 109.2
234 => 98.85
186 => 113.5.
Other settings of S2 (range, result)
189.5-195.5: 118.4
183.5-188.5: 116.8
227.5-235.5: 102.7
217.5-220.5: 104.4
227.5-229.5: 97.73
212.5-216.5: 104.6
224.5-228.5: 106.9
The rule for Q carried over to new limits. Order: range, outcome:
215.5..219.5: 103.7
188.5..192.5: 112.8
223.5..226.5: 95.77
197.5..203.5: 99.04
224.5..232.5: 94.32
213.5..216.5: 97.66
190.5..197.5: 108.3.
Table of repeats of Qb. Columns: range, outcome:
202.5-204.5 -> 103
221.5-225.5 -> 100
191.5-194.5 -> 115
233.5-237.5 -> 98.2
